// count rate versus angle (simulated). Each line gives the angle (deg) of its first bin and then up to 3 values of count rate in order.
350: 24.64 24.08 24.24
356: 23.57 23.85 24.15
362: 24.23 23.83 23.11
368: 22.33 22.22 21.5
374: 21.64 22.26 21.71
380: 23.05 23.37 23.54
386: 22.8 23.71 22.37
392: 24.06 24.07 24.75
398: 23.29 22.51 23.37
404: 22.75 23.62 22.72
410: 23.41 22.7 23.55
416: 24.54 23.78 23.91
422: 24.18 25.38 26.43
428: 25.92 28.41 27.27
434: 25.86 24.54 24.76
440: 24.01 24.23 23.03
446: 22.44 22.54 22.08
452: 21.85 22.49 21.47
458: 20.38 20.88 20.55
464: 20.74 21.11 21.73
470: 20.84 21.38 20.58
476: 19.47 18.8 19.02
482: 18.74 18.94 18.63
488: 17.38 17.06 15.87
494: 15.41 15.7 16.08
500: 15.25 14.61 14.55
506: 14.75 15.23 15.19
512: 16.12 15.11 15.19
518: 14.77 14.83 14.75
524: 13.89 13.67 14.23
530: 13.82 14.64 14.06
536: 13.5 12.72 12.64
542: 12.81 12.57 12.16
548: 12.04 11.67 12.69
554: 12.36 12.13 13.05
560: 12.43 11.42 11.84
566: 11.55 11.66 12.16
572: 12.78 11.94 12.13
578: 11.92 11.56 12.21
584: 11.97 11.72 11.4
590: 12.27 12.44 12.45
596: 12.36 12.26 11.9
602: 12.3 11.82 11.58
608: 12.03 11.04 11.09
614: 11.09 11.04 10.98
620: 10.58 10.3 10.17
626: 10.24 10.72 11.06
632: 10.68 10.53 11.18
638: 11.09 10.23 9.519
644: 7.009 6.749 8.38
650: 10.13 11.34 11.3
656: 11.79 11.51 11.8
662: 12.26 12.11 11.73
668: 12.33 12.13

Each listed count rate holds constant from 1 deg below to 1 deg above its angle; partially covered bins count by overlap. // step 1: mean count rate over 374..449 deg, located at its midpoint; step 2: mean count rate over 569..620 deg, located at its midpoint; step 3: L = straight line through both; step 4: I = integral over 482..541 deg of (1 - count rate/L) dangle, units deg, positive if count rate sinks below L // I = 7.28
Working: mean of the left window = 23.9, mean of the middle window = 15.2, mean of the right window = 11.8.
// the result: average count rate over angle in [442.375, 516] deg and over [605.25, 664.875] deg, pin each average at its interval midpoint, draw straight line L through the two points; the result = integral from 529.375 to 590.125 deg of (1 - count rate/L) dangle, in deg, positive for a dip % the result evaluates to 9.1 deg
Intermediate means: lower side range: 18.8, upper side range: 10.6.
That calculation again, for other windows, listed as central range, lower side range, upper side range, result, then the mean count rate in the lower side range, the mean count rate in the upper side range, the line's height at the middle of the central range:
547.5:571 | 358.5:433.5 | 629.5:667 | 4.8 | 23.7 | 10.5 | 15.2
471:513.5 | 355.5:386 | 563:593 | -1.3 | 22.9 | 12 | 16.5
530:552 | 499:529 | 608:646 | 1.4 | 14.8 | 10.4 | 13.8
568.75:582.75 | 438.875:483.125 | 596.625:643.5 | 1.8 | 21.3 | 11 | 13.9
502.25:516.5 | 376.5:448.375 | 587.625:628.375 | 2.1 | 24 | 11.4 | 17.8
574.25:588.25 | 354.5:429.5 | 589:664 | 1.6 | 23.5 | 11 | 13.4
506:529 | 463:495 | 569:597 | 2.4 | 19.1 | 12.1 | 16.5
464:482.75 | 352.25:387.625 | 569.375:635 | -2.4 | 23.1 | 11.5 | 17.9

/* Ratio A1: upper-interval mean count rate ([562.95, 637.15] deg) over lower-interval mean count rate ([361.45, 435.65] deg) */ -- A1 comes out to 0.5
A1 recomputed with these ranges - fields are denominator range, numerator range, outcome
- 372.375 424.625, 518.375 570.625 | 0.55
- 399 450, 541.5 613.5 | 0.50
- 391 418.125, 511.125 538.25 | 0.61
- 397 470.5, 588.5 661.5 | 0.47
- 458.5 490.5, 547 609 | 0.61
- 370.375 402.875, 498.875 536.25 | 0.64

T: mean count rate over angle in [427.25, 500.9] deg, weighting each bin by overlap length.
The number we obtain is 20.9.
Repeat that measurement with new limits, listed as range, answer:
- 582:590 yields 11.8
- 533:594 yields 12.3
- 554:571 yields 12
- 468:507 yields 17.6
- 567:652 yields 11.1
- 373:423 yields 23.3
